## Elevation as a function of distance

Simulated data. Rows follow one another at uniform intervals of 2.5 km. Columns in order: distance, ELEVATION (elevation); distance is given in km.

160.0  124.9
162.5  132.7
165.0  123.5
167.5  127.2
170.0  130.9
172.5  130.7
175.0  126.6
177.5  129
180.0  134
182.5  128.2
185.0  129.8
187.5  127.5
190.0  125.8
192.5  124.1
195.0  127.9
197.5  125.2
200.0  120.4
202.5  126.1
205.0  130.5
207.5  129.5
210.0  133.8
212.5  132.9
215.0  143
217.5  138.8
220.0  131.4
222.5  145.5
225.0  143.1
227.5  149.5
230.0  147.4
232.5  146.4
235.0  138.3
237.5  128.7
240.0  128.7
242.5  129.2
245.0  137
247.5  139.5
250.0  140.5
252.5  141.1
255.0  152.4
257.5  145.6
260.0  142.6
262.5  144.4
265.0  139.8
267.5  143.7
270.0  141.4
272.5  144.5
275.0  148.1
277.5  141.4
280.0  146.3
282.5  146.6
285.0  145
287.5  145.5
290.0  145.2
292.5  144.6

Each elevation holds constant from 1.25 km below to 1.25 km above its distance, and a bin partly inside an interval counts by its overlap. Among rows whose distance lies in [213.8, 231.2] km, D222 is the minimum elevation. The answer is 131.4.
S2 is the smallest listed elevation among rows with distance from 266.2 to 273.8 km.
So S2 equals 141.4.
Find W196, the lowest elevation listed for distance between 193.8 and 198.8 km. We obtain 125.2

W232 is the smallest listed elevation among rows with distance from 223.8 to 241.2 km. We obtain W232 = 128.7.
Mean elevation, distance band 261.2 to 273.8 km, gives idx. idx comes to 143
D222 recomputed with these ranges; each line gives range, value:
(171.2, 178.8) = 126.6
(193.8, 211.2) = 120.4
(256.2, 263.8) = 142.6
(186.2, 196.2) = 124.1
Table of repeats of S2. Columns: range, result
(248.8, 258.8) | 140.5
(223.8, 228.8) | 143.1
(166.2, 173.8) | 127.2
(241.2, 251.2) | 129.2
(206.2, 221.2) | 129.5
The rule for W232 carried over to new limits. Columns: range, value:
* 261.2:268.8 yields 139.8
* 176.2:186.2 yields 128.2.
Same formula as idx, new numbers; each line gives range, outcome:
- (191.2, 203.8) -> 125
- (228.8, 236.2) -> 144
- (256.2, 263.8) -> 144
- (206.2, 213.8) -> 132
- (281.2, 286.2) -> 146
